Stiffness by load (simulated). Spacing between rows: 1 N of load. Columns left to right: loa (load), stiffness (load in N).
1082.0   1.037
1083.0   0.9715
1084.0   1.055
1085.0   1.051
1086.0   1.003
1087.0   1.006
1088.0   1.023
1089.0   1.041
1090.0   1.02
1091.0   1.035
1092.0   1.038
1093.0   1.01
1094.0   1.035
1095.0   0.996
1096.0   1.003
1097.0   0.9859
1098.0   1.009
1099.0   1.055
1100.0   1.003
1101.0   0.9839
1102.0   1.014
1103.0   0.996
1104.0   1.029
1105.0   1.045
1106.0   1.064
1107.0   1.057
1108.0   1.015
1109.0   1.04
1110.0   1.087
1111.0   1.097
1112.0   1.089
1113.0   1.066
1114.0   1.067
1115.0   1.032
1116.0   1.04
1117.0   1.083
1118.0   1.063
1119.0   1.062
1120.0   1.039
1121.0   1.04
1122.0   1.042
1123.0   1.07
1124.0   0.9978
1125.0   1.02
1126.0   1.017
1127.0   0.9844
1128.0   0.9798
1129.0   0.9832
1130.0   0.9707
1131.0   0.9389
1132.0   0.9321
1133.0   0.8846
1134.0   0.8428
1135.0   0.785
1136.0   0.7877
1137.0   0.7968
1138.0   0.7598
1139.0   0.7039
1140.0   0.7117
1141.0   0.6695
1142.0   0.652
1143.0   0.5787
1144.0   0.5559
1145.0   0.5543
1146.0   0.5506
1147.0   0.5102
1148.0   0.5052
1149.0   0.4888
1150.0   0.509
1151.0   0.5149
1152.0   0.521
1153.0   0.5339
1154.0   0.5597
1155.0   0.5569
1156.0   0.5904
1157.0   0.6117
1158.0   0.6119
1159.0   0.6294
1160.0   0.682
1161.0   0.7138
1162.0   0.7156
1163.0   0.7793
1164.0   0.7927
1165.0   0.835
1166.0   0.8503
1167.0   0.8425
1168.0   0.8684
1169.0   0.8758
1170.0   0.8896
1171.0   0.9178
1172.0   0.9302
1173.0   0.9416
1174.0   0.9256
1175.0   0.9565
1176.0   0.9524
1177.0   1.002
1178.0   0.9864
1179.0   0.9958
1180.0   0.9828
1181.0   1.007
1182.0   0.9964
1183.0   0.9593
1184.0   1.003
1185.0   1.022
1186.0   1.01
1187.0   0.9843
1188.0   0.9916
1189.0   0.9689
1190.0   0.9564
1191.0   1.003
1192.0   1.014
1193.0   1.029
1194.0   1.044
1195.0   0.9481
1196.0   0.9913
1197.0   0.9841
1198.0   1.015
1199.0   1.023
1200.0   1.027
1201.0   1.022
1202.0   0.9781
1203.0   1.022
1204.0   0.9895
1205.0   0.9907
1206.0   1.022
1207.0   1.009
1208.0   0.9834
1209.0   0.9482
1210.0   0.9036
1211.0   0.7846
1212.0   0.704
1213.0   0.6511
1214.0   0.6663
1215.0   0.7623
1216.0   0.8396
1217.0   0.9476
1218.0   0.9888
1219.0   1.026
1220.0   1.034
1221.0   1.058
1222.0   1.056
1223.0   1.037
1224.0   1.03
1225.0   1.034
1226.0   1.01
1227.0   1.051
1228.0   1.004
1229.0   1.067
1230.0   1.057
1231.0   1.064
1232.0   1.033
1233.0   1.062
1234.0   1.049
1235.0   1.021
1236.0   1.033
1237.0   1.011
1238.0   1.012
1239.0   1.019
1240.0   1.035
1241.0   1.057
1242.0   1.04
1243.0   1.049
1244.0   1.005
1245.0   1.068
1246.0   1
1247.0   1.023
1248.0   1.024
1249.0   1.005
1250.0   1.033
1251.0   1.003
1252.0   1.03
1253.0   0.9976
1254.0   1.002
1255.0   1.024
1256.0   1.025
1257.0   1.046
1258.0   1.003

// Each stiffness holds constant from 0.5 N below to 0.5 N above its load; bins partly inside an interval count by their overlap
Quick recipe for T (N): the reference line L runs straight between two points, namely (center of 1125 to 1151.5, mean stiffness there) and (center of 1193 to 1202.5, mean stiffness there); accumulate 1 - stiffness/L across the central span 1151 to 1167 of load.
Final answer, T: 3.26 N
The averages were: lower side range 0.743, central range 0.666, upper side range 1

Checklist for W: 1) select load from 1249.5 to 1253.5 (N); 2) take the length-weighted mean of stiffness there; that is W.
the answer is 1.02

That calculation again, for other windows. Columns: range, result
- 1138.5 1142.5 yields 0.684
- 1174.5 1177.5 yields 0.97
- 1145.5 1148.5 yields 0.522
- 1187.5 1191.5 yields 0.98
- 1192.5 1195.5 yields 1.01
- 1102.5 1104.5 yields 1.01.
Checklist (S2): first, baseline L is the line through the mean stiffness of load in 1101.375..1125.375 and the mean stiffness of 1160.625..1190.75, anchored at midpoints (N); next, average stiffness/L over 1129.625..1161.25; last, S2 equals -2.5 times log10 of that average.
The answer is 0.43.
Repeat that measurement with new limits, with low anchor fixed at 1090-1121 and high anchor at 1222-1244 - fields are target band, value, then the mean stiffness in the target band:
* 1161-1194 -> 0.112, 0.935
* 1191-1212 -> 0.061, 0.98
